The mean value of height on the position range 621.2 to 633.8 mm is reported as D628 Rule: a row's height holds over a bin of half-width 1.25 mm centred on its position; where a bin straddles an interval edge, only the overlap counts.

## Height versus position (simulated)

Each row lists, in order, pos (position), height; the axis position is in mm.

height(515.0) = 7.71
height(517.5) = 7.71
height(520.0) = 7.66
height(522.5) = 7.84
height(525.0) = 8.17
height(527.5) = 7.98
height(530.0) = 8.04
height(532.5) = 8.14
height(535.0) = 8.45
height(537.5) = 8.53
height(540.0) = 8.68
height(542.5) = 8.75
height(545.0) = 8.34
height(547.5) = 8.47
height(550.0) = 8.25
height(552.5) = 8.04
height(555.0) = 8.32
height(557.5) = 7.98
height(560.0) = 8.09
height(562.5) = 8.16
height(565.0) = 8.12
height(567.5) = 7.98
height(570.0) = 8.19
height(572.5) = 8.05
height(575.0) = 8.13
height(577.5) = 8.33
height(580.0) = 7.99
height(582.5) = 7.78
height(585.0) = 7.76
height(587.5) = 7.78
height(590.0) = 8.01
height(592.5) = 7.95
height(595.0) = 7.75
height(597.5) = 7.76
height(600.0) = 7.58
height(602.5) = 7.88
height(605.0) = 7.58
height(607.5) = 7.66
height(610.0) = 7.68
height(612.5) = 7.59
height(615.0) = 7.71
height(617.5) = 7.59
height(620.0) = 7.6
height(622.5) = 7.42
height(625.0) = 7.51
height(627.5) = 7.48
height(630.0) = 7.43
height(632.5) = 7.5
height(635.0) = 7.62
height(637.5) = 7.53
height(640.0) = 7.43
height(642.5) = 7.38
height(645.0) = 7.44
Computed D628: 7.47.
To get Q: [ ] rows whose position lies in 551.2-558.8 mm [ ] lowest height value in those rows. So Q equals 7.98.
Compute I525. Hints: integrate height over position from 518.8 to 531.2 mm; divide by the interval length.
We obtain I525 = 7.94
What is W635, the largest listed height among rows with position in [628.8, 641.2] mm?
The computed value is 7.62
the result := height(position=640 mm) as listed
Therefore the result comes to 7.43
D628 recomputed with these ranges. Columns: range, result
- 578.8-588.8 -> 7.83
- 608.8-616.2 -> 7.66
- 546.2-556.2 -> 8.27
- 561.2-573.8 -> 8.1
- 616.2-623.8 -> 7.54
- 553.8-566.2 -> 8.13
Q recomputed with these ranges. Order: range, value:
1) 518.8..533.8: 7.66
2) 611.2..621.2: 7.59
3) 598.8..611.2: 7.58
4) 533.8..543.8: 8.45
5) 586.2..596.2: 7.75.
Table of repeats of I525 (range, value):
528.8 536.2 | 8.21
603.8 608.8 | 7.62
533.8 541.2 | 8.55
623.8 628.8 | 7.49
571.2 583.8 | 8.06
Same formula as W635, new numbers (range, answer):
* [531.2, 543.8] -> 8.75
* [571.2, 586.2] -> 8.33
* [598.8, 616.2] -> 7.88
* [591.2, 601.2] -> 7.95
